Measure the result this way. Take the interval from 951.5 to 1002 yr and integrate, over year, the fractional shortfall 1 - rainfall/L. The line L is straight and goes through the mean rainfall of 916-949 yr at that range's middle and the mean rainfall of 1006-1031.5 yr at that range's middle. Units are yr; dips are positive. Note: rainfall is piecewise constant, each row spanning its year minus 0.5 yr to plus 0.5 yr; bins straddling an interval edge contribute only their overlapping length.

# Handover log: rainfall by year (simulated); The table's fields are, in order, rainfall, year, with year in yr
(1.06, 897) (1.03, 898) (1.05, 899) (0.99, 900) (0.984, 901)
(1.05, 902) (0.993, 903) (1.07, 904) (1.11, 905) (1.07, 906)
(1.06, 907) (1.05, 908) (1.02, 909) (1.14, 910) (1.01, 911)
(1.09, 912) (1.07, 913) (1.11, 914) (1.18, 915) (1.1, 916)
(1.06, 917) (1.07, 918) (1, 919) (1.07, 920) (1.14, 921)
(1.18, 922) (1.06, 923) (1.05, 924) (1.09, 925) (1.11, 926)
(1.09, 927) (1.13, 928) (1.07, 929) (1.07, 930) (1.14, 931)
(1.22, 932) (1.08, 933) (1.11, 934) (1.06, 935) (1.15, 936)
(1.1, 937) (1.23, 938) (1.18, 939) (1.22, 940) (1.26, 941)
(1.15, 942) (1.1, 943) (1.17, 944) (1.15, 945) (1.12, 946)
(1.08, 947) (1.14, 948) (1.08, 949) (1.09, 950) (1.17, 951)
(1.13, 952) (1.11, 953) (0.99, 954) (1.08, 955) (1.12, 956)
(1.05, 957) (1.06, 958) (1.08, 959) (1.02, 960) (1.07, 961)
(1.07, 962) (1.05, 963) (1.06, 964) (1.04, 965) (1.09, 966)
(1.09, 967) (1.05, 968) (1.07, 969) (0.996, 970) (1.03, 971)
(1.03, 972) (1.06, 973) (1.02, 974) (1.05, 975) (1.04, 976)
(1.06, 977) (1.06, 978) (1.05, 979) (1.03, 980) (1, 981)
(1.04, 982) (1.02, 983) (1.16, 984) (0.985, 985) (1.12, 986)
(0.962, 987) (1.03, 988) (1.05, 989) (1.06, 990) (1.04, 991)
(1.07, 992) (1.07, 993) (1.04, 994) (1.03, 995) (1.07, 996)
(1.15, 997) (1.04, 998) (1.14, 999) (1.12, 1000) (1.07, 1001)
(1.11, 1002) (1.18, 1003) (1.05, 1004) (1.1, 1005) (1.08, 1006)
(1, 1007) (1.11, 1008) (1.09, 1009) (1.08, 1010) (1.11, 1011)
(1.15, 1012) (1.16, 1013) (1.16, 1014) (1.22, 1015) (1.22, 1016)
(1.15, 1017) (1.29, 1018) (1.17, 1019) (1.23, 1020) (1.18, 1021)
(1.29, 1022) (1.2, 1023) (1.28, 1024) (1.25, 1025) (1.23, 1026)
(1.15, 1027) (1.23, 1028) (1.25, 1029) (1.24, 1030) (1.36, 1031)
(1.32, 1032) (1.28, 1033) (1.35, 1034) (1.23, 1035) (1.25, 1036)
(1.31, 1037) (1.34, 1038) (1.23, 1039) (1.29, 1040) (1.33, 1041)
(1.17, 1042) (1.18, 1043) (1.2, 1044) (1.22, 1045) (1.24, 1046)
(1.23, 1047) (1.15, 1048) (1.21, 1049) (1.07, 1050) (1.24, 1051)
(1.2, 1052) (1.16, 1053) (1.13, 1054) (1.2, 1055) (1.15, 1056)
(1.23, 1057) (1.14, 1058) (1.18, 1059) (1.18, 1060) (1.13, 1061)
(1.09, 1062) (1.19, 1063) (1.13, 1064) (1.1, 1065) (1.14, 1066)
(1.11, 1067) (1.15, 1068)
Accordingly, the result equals 4.22 yr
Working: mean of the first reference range 1.12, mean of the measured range 1.06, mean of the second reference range 1.19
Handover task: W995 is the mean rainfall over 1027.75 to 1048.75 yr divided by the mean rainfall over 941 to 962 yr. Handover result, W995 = 1.1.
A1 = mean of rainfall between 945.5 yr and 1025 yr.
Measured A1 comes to 1.09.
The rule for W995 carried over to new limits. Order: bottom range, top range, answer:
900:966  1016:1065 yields 1.11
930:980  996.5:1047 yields 1.09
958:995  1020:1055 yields 1.18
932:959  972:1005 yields 0.95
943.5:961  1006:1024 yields 1.06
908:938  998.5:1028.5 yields 1.06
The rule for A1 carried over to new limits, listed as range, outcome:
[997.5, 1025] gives 1.15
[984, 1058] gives 1.17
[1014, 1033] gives 1.24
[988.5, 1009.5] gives 1.08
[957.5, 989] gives 1.05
